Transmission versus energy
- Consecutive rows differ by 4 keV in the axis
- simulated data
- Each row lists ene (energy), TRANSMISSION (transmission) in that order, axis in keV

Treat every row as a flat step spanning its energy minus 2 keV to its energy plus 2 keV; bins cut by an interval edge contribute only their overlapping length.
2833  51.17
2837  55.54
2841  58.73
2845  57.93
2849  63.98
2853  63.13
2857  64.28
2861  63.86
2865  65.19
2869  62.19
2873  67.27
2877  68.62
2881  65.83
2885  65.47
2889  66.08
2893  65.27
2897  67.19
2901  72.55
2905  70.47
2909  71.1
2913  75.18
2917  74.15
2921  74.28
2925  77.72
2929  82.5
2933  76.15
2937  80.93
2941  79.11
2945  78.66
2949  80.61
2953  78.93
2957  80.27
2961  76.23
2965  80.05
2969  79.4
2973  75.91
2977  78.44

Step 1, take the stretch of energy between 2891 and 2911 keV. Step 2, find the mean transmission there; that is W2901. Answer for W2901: 69.3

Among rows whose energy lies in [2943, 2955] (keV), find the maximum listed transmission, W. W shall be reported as 80.61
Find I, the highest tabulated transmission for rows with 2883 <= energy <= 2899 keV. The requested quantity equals 67.19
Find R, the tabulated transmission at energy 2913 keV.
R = 75.18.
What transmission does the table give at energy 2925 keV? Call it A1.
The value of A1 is 77.72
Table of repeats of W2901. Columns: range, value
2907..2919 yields 73.5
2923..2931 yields 80.1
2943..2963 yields 78.9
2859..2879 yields 65.4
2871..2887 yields 66.8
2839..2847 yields 58.3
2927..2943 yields 79.7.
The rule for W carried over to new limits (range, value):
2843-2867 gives 65.19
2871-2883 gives 68.62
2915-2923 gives 74.28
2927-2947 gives 82.5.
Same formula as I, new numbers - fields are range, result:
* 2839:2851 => 63.98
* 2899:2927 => 77.72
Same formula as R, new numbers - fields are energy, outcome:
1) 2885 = 65.47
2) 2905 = 70.47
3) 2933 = 76.15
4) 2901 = 72.55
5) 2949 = 80.61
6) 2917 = 74.15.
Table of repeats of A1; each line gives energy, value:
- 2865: 65.19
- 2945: 78.66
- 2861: 63.86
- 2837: 55.54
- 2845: 57.93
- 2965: 80.05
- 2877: 68.62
